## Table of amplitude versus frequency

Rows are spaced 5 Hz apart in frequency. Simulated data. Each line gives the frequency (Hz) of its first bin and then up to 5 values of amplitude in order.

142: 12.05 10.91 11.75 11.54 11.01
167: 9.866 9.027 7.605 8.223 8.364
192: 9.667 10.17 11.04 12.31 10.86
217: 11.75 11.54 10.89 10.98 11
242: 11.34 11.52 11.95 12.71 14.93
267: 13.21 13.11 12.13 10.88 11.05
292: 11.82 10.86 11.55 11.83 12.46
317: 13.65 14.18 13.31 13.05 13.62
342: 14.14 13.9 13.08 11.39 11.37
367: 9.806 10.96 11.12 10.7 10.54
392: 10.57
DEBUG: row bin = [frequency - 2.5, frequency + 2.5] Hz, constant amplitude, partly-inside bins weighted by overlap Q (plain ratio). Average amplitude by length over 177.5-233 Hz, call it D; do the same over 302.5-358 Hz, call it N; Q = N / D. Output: 1.26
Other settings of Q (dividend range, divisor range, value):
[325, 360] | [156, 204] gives 1.38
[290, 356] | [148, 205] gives 1.30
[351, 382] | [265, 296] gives 0.93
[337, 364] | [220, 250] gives 1.15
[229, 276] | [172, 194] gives 1.45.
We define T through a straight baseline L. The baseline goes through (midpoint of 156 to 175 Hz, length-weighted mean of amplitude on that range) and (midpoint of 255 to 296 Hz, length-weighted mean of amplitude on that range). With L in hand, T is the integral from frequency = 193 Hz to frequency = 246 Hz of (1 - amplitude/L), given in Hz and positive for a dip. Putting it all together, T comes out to 0.60 Hz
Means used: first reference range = 10.2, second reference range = 12.4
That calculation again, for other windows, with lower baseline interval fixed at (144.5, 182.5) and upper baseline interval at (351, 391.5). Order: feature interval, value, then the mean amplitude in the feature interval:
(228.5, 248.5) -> -1.45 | 11.2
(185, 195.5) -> 1.08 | 9.16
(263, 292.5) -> -4.45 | 12.2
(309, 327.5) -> -4.43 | 13.4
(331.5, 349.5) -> -4.74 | 13.7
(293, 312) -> -1.55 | 11.6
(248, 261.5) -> -2.74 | 12.6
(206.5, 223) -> -1.96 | 11.5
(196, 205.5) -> -0.56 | 10.9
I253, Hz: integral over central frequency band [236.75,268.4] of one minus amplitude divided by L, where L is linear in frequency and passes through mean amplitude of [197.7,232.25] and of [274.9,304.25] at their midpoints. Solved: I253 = -3.1 Hz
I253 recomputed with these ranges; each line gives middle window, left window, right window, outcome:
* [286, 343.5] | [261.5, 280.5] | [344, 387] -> -1.5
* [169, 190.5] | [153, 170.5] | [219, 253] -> 4.9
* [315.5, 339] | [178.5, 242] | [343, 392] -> -4.9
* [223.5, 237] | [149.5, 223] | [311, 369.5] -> 0.0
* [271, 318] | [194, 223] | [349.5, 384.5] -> -2.6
